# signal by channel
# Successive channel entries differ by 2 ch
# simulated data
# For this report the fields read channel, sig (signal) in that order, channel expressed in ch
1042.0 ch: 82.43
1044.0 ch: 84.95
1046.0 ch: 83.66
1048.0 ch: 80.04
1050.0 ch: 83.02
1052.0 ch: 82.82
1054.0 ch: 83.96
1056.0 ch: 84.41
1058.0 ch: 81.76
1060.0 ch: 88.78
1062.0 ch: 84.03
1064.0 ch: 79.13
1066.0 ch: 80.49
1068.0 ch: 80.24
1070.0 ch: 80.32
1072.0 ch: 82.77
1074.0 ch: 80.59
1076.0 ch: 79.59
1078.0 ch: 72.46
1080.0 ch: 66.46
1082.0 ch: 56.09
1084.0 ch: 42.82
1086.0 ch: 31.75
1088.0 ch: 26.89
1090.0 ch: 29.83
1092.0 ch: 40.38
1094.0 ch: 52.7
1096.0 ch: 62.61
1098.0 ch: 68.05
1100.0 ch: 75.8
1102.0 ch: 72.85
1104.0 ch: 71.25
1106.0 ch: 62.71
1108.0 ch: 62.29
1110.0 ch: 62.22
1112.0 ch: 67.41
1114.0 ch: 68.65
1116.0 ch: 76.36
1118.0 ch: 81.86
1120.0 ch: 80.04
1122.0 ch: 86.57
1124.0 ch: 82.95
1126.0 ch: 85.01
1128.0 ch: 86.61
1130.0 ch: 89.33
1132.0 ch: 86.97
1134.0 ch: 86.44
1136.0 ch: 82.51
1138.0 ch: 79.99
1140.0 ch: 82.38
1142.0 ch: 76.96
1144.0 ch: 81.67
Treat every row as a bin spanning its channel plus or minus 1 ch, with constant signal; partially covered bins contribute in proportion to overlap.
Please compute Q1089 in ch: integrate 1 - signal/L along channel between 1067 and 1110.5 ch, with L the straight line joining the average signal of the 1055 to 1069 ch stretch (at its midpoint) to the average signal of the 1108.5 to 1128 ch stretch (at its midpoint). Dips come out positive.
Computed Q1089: 9.9 ch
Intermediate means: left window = 82.7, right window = 76.9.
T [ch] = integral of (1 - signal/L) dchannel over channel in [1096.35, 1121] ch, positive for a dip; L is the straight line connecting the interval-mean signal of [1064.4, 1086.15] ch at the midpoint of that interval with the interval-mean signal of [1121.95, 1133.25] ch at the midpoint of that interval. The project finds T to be 3.03 ch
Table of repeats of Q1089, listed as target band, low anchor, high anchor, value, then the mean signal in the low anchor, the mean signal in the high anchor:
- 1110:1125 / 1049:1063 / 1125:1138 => 1.5 ch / 84.1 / 85.7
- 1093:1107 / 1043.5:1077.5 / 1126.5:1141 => 2.9 ch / 82.2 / 84.9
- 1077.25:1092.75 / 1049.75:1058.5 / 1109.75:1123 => 6.6 ch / 83.3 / 75.4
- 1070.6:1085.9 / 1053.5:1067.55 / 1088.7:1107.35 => 1.2 ch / 83.1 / 59.1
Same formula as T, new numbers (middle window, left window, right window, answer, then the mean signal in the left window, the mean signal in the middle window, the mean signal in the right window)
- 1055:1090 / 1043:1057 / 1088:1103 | 0.59 ch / 83.3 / 69.3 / 55.4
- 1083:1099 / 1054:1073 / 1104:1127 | 6.88 ch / 82.5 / 44.4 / 74.1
